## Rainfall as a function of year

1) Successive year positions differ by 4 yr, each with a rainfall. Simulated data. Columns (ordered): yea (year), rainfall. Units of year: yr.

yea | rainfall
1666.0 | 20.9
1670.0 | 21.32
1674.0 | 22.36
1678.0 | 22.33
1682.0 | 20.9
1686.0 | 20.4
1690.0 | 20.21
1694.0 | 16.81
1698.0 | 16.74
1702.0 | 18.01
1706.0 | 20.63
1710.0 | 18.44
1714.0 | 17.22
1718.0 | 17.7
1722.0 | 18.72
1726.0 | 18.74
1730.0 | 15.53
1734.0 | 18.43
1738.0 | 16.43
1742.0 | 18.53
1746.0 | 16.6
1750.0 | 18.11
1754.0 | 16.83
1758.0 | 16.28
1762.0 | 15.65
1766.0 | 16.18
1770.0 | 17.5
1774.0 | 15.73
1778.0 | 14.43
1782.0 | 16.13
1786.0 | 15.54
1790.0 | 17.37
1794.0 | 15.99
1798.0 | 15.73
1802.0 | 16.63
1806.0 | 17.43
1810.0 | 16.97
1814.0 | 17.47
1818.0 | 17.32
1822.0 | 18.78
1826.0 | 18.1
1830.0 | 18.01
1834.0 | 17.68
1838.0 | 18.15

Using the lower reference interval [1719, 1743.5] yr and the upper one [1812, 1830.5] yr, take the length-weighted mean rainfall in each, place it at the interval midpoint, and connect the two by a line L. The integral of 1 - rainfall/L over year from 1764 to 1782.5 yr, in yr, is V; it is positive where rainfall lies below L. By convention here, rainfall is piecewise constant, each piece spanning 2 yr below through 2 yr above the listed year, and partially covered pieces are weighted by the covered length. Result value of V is 1.9 yr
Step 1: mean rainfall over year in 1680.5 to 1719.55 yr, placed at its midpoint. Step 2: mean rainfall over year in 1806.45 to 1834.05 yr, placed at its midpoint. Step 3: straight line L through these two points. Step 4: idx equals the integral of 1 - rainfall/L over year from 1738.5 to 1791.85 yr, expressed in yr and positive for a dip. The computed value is 4.9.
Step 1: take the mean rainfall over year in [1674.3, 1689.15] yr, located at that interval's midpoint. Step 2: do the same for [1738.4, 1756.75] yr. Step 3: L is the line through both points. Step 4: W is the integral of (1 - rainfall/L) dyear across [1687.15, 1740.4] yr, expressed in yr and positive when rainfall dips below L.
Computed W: 3.7 yr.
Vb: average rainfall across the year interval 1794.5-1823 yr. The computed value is 17.1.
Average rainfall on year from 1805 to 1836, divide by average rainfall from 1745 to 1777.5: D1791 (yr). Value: 1.1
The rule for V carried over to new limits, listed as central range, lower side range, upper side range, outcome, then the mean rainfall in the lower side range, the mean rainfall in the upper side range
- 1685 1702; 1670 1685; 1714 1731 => 1.6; 21.7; 17.7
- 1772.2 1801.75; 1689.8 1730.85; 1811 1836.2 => 3.3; 18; 17.9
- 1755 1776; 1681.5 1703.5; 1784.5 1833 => 1.7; 18.7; 17.1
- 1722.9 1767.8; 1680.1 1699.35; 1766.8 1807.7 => 1.0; 19.1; 16.2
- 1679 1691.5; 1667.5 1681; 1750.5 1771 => 0.3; 21.9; 16.6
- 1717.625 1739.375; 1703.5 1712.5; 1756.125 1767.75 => 0.6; 19.3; 16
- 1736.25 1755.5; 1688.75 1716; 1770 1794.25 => -0.4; 18.2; 16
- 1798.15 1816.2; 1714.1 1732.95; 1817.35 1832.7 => 1.0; 17.7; 18.1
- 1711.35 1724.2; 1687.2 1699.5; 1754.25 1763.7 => -0.4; 18.1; 16.1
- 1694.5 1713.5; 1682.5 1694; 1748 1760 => 0.9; 19.8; 17.1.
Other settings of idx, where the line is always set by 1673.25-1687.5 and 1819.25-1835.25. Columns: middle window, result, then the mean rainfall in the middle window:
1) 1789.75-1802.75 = 1.8 yr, 16.3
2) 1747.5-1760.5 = 1.8 yr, 17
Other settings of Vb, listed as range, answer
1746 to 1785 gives 16.3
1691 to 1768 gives 17.5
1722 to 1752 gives 17.6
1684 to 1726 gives 18.5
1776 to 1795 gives 15.9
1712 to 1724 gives 17.9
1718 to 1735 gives 17.8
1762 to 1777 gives 16.2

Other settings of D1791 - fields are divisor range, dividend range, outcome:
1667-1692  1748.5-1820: 0.78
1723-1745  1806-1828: 1.01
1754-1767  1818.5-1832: 1.13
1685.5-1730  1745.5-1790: 0.89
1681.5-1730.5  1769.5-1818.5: 0.89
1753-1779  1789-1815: 1.04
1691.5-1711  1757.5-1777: 0.89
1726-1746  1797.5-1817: 0.98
